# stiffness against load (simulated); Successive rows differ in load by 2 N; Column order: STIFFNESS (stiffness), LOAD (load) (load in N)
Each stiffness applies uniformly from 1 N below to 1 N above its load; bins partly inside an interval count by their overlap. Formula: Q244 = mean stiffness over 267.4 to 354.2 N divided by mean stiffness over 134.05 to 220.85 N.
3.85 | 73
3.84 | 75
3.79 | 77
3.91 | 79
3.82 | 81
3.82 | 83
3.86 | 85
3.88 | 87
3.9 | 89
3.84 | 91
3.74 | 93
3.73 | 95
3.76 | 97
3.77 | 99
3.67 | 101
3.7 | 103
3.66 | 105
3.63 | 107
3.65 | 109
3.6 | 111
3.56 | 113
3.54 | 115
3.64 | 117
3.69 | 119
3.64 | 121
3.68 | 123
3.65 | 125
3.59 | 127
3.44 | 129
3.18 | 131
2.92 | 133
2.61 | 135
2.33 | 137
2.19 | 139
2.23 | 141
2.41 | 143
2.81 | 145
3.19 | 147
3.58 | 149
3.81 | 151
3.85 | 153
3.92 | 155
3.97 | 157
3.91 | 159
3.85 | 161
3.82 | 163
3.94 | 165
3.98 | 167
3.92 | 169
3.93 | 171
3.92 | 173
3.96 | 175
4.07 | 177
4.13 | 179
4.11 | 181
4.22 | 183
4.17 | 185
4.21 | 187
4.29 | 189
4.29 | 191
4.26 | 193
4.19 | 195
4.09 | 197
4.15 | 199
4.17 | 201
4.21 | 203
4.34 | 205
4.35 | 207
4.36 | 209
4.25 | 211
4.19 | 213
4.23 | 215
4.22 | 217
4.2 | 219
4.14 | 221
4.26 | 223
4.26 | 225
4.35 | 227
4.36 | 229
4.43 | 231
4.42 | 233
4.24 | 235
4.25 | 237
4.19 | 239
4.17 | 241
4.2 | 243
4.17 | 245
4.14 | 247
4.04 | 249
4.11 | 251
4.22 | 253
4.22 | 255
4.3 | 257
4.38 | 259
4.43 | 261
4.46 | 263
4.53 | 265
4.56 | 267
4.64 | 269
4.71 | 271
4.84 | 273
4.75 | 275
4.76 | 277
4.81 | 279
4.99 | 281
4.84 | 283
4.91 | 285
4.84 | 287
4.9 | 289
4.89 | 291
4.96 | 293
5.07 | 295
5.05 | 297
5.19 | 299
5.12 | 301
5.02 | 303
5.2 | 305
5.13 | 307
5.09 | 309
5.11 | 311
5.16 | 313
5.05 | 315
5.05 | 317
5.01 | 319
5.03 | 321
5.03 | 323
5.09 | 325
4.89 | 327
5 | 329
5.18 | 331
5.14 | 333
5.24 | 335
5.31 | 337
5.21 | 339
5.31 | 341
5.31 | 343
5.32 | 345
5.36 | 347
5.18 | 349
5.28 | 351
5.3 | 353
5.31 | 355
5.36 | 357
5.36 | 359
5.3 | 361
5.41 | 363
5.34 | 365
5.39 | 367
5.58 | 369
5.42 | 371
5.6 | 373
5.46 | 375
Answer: 1.3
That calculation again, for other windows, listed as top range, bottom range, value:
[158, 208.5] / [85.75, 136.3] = 1.15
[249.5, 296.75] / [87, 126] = 1.26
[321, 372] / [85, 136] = 1.46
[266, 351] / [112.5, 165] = 1.50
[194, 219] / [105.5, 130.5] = 1.17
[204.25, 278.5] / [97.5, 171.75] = 1.25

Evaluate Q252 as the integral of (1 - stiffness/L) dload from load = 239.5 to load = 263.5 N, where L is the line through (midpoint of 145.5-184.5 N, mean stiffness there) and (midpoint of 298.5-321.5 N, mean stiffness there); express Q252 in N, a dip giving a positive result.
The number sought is 2.0 N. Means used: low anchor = 3.89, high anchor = 5.1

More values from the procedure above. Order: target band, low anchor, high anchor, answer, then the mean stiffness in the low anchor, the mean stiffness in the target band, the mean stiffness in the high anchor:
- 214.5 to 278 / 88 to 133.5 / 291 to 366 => 3.3 N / 3.62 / 4.35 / 5.17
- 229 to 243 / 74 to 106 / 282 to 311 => 1.1 N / 3.79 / 4.28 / 5.02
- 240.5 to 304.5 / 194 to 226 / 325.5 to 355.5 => 0.9 N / 4.23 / 4.64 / 5.22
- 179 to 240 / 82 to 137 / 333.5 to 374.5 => 0.8 N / 3.58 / 4.24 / 5.34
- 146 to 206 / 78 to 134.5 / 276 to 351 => 1.7 N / 3.65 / 4.01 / 5.08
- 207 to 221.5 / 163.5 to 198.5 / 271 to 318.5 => 0.4 N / 4.1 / 4.24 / 4.98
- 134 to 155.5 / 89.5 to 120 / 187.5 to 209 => 5.2 N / 3.68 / 2.97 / 4.24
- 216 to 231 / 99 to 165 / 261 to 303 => 0.1 N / 3.42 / 4.27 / 4.84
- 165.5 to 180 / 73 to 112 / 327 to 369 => 0.9 N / 3.77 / 3.99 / 5.28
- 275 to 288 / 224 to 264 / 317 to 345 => -0.6 N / 4.27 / 4.85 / 5.14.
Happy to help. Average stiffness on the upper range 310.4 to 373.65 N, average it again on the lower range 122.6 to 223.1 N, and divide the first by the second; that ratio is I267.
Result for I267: 1.38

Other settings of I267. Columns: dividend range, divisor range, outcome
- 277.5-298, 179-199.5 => 1.17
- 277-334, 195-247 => 1.18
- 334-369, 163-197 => 1.30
